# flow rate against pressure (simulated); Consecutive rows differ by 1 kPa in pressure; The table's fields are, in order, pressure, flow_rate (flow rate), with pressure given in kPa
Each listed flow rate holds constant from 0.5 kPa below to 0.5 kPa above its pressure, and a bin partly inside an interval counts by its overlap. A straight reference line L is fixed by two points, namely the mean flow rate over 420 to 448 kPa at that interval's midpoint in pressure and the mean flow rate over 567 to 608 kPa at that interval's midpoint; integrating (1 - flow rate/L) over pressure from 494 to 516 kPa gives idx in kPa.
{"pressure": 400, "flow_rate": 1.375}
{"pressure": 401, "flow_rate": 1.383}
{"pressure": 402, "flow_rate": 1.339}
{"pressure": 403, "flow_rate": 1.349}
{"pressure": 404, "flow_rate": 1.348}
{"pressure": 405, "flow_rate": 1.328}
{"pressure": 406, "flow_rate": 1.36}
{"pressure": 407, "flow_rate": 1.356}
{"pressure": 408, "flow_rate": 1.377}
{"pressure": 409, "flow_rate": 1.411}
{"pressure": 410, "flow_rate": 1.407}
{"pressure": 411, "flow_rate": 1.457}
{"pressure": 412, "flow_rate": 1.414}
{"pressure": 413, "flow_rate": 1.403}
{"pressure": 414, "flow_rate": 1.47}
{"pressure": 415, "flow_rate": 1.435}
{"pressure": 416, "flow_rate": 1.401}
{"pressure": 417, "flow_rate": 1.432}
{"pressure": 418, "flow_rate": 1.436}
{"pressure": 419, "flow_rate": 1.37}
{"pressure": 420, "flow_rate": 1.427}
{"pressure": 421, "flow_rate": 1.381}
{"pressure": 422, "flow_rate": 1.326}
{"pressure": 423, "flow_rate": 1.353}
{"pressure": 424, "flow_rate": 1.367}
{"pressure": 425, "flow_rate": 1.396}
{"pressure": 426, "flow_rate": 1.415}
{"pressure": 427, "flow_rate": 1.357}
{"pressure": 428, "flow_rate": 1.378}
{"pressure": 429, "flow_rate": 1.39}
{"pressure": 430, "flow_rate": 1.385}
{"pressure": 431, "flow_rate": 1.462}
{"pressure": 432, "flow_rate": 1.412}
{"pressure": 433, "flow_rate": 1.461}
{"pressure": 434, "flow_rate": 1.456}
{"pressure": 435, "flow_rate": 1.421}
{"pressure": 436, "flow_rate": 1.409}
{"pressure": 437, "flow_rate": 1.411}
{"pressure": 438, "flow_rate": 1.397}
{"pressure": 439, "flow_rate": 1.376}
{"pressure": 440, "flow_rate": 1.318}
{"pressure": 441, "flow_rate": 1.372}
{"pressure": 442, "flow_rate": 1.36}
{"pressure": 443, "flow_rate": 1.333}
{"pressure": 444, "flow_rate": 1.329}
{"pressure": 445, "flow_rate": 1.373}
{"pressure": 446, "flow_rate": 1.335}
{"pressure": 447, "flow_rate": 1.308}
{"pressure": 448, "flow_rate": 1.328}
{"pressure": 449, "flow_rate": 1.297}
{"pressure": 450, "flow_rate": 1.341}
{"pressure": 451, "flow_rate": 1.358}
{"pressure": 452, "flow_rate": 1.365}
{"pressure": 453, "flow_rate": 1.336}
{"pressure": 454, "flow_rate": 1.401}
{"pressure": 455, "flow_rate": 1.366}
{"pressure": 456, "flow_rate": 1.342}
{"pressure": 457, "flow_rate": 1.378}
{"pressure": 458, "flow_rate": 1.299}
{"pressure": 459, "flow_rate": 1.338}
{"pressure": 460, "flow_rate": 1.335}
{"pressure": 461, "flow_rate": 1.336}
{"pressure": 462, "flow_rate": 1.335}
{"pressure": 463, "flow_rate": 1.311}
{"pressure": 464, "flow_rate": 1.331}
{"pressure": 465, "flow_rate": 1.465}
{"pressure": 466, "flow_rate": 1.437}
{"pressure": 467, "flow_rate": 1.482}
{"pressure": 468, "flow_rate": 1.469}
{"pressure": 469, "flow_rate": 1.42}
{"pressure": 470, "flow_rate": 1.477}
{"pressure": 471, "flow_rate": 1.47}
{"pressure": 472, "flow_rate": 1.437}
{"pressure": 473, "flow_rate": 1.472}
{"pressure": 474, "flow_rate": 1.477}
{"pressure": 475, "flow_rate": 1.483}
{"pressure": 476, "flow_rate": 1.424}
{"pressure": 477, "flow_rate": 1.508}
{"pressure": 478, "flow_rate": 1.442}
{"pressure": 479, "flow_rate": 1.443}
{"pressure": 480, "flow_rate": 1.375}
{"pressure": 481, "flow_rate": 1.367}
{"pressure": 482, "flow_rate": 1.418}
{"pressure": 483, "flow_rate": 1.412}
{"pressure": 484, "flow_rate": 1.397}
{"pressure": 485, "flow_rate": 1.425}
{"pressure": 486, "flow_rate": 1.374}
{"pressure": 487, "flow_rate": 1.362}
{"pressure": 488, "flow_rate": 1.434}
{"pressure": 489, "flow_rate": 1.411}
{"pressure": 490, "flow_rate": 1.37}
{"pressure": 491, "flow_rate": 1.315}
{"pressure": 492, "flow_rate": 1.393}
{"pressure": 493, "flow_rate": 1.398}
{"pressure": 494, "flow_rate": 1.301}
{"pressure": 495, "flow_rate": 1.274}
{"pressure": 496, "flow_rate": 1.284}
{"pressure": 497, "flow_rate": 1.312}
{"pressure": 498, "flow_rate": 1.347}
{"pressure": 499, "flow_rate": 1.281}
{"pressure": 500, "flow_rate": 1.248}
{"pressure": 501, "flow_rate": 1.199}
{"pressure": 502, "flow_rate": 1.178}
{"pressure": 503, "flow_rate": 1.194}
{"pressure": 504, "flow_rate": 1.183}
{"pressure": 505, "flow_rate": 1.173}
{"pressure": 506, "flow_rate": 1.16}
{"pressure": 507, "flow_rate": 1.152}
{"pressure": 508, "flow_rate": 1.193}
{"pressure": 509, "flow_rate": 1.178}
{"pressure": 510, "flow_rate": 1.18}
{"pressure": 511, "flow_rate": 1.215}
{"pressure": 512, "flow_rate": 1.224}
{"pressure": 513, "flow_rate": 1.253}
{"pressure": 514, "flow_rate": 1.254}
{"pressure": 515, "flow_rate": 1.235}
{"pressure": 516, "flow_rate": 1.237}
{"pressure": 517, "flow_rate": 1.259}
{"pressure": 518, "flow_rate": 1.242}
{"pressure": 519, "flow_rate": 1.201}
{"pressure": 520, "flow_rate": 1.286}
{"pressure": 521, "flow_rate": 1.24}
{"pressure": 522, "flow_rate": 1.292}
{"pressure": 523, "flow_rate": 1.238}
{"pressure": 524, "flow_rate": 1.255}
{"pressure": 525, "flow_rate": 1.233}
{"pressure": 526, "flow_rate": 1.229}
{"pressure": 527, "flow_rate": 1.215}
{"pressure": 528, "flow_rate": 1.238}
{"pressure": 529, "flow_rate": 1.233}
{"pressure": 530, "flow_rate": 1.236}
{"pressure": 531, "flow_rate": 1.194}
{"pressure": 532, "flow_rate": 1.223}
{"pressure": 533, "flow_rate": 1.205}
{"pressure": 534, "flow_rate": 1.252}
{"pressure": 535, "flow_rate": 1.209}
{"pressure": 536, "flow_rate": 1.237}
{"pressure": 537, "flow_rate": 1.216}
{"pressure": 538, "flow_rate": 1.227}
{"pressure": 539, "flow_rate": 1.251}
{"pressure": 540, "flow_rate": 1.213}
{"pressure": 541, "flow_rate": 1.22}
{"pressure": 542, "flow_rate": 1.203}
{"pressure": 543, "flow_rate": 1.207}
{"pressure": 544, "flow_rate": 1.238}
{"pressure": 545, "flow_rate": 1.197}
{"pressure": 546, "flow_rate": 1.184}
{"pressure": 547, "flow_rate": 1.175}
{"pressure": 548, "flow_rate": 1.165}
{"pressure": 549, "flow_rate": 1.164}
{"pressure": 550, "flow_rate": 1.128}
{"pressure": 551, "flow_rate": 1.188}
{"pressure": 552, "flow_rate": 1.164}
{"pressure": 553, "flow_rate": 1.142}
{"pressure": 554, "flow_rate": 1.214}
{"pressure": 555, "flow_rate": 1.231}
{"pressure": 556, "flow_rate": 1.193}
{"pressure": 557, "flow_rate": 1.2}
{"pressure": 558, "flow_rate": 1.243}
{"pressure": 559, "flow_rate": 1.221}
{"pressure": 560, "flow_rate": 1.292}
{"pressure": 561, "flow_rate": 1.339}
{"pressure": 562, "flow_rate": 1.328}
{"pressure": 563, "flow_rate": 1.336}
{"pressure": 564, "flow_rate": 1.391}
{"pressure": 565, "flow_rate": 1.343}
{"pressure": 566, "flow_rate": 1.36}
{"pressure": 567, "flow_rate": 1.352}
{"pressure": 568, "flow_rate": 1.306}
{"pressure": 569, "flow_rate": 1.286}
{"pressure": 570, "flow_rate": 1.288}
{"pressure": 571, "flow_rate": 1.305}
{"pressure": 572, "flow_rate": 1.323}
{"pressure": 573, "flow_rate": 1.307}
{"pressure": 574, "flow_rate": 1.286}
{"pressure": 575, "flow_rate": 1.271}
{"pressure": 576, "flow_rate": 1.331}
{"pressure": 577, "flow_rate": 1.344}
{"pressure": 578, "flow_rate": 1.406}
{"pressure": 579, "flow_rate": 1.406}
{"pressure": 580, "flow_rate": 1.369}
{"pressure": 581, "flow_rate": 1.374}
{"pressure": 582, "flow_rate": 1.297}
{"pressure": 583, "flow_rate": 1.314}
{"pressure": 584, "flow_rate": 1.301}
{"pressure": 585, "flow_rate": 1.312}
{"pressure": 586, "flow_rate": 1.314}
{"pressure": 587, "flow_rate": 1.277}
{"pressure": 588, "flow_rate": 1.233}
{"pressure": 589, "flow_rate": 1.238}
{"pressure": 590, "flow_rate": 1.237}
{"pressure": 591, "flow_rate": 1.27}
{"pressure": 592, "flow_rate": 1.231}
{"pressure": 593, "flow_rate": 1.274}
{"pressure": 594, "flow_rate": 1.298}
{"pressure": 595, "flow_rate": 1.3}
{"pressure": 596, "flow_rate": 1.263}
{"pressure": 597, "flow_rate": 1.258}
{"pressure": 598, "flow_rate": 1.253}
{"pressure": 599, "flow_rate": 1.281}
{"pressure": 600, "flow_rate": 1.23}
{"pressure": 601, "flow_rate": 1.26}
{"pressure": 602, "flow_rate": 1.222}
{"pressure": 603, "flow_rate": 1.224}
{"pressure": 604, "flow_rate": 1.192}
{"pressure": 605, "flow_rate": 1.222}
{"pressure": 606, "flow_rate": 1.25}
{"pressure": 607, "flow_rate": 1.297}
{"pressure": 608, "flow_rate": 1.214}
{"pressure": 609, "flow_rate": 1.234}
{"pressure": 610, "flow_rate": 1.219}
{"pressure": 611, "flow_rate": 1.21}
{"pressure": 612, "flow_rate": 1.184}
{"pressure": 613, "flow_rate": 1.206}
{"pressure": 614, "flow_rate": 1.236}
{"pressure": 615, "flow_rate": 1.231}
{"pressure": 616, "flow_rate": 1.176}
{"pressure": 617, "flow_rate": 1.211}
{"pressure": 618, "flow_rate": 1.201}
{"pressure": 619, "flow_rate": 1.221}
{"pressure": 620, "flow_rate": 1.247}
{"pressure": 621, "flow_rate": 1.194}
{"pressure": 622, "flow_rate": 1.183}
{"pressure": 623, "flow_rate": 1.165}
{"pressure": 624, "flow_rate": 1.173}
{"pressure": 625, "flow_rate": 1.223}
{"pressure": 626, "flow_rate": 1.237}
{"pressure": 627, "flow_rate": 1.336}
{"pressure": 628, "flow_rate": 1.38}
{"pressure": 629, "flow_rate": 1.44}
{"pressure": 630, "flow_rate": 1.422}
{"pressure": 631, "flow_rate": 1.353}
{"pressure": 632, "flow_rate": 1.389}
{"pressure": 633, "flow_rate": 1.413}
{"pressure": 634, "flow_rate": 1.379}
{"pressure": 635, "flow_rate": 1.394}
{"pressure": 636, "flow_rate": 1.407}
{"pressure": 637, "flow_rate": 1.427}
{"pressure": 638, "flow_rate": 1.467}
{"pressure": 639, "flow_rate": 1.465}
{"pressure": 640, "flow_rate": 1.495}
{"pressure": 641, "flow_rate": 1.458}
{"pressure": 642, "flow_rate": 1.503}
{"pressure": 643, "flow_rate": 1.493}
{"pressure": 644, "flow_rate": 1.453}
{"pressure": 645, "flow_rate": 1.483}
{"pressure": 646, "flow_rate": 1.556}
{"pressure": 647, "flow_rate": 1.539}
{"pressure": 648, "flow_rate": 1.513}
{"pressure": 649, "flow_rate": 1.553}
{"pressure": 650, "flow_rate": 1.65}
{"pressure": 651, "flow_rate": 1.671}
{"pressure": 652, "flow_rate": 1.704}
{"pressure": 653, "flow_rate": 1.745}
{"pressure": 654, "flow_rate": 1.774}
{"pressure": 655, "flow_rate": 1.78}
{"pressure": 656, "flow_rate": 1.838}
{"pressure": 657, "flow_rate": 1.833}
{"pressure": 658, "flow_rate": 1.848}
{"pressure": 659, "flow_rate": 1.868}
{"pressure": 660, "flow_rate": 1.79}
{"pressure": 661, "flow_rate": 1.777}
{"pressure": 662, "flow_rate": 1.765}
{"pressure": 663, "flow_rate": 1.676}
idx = 1.8 kPa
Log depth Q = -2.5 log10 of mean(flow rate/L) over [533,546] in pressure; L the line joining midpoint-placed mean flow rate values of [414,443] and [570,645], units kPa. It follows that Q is 0.10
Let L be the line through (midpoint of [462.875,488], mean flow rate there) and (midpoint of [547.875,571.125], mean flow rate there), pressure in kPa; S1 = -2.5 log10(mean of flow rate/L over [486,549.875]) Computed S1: 0.083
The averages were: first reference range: 1.43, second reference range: 1.26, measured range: 1.24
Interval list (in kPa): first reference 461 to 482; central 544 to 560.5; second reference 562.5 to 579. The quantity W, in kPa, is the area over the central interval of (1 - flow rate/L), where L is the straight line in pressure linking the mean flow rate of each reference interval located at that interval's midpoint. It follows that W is 1.87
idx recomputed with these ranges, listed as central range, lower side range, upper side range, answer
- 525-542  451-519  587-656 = 1.48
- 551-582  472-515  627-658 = 2.82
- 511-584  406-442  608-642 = 4.59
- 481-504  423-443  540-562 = -0.52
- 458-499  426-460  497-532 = -3.01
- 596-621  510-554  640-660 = 4.45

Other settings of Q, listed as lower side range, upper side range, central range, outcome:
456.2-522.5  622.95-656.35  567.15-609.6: 0.12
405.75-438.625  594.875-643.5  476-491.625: -0.03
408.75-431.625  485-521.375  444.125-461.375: 0.01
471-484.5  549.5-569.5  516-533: 0.08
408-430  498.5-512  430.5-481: -0.06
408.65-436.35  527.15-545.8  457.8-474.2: -0.05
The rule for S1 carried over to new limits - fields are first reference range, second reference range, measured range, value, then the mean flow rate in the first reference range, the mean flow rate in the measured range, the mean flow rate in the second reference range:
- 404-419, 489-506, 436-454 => 0.00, 1.4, 1.35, 1.28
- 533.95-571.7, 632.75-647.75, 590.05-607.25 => 0.09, 1.24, 1.25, 1.46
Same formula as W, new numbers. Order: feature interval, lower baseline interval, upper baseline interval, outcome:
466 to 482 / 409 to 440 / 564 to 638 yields -0.9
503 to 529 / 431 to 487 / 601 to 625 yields 2.0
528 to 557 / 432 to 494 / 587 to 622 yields 2.2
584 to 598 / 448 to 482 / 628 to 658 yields 2.1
